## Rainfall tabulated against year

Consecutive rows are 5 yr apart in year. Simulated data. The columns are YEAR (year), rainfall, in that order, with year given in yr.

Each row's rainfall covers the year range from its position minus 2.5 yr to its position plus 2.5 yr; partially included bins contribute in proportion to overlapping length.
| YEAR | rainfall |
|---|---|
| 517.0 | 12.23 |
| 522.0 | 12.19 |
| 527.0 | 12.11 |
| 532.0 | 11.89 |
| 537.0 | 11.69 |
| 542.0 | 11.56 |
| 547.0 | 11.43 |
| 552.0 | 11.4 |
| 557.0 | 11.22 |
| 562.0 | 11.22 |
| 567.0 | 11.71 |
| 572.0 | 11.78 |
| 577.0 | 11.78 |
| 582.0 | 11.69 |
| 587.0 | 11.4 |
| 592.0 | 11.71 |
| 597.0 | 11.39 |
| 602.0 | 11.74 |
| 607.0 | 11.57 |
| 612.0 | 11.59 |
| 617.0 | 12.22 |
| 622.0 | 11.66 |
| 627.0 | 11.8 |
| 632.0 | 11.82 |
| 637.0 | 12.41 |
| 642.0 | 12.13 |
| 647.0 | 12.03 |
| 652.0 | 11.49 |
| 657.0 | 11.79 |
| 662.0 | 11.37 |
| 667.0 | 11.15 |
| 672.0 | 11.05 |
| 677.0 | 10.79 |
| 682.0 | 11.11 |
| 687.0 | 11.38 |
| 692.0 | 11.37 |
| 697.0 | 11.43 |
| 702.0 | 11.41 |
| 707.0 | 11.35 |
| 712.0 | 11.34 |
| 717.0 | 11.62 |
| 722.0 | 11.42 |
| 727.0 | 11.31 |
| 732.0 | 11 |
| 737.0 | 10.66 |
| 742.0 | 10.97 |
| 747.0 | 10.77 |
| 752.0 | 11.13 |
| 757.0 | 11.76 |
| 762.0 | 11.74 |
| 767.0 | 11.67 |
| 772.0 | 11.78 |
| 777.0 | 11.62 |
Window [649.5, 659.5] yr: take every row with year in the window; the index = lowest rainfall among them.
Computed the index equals 11.49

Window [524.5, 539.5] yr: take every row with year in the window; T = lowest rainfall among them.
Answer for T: 11.69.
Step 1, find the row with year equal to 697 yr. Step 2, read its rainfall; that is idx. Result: 11.43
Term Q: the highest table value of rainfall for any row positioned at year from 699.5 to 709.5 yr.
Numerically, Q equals 11.41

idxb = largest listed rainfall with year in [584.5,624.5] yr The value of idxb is 12.22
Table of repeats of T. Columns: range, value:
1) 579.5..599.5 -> 11.39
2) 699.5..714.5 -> 11.34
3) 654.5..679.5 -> 10.79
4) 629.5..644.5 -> 11.82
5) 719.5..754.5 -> 10.66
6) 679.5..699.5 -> 11.11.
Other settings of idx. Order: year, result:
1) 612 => 11.59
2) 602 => 11.74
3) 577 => 11.78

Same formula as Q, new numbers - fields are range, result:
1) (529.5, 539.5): 11.89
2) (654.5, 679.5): 11.79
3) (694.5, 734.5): 11.62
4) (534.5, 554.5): 11.69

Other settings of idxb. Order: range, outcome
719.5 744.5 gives 11.42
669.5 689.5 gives 11.38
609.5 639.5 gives 12.41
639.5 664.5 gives 12.13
